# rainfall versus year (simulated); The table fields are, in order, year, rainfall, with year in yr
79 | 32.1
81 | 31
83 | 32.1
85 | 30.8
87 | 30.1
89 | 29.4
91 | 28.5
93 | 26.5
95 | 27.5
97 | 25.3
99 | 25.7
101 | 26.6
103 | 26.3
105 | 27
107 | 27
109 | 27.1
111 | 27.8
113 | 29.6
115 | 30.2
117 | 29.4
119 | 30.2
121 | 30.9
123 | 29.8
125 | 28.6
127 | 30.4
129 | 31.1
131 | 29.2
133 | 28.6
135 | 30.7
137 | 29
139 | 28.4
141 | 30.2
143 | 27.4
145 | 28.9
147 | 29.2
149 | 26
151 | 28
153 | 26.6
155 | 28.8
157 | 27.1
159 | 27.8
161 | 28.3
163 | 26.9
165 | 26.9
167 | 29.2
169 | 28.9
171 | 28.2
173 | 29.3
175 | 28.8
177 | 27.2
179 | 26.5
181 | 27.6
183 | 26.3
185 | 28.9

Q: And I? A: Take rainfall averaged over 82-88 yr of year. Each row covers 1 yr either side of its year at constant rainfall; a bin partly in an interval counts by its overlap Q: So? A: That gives 31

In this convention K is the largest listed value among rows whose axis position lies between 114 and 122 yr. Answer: 30.9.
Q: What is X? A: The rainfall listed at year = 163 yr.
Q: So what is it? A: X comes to 26.9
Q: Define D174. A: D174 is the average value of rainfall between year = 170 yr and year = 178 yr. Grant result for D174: 28.4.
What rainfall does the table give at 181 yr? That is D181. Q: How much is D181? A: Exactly 27.6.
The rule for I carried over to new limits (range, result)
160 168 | 27.8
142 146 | 28.1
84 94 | 29.1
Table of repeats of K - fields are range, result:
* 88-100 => 29.4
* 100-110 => 27.1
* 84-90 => 30.8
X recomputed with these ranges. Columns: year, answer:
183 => 26.3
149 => 26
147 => 29.2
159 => 27.8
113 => 29.6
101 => 26.6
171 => 28.2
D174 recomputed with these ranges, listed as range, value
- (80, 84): 31.6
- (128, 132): 30.1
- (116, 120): 29.8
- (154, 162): 28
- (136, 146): 28.8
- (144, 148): 29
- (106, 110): 27.1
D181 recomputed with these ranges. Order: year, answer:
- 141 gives 30.2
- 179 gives 26.5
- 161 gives 28.3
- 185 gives 28.9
